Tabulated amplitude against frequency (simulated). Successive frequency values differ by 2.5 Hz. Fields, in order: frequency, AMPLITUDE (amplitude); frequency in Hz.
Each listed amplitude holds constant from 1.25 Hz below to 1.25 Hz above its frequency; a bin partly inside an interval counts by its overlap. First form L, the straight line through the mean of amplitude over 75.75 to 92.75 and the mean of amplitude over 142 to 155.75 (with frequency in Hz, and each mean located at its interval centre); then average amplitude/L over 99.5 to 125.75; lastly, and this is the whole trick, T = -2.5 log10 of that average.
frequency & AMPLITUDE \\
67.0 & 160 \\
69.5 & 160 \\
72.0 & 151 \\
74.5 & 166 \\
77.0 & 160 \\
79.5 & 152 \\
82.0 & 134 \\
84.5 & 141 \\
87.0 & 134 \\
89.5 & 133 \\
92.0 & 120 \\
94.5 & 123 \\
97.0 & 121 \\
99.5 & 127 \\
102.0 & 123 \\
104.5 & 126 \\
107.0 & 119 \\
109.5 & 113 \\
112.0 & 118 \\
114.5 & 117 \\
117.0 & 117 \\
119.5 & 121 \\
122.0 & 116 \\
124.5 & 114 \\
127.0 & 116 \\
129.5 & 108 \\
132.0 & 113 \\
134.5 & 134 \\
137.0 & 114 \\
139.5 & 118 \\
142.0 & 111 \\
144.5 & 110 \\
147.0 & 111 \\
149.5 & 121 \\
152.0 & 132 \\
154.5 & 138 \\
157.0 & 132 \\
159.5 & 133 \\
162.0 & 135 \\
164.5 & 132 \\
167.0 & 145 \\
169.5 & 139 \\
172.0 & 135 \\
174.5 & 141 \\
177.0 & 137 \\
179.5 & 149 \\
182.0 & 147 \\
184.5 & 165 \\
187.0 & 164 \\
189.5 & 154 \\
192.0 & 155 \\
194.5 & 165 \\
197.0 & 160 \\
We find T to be 0.112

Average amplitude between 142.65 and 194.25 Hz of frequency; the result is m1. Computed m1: 139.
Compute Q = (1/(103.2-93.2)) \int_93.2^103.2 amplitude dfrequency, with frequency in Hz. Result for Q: 123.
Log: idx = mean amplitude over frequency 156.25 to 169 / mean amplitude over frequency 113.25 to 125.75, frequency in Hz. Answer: 1.2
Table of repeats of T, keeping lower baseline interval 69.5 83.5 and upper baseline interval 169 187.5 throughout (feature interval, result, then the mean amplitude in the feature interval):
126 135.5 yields 0.264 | 117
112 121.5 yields 0.264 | 118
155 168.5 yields 0.093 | 136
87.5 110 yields 0.223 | 123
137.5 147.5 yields 0.303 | 113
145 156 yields 0.190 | 125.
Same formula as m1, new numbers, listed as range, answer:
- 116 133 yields 115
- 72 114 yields 132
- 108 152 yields 116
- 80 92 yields 135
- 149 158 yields 132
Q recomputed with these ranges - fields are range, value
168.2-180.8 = 140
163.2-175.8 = 138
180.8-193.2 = 157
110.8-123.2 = 118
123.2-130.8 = 113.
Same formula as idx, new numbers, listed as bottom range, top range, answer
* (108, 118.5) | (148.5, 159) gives 1.13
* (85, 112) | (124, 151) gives 0.93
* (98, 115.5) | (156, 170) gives 1.13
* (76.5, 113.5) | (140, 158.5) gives 0.95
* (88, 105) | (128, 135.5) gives 0.94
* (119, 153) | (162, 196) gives 1.27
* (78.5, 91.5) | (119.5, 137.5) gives 0.85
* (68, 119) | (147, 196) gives 1.07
